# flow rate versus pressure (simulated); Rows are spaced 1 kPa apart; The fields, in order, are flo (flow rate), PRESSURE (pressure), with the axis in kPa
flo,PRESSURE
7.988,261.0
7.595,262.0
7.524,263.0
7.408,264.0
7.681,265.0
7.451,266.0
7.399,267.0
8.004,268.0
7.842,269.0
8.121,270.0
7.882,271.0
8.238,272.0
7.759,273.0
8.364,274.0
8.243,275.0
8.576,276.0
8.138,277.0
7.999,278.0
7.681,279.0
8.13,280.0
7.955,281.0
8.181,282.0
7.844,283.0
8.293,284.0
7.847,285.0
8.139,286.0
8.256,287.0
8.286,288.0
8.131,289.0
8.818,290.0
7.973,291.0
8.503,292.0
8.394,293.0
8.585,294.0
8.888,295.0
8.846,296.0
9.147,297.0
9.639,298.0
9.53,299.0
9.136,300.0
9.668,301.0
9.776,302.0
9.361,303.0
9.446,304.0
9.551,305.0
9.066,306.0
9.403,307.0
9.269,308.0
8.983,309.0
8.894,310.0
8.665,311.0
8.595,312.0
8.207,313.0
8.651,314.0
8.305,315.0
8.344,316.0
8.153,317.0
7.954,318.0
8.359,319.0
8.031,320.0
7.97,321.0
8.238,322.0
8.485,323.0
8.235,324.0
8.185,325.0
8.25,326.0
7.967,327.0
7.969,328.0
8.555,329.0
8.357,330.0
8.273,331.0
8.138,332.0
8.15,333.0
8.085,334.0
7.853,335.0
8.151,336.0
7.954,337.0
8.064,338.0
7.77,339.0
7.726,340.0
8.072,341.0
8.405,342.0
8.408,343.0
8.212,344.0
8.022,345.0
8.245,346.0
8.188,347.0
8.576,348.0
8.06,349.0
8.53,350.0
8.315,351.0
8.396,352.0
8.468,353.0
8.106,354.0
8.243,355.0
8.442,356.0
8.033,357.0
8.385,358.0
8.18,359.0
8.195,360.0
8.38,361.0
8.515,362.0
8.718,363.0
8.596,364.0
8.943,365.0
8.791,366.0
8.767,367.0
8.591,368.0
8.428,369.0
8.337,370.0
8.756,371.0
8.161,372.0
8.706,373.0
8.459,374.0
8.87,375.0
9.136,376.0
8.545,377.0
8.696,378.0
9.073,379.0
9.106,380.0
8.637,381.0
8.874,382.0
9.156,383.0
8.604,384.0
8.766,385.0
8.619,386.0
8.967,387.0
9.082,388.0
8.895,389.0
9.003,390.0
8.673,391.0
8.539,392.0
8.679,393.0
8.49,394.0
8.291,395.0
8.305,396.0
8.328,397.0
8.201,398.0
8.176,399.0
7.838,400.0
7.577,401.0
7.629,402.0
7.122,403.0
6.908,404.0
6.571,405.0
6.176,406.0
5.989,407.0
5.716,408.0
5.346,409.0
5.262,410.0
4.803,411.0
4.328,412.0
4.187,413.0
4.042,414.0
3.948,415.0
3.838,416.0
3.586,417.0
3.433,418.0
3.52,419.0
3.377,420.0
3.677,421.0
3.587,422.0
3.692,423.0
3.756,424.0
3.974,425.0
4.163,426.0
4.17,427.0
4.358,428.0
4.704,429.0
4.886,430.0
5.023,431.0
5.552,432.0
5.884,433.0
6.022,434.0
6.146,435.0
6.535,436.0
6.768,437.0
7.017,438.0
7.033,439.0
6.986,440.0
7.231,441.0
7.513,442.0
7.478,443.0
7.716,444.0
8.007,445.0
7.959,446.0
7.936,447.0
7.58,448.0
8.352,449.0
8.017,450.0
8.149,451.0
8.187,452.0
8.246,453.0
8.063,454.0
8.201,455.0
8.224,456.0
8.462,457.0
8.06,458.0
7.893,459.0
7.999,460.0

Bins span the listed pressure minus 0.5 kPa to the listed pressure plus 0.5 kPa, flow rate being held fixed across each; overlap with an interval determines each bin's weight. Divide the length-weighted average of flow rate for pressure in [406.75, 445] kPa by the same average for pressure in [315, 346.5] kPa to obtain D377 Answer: 0.63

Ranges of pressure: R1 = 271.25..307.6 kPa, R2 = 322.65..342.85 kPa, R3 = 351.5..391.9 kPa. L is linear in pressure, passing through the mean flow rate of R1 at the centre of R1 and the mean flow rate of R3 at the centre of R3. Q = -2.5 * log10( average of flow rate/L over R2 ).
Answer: 0.063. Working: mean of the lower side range 8.6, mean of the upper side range 8.63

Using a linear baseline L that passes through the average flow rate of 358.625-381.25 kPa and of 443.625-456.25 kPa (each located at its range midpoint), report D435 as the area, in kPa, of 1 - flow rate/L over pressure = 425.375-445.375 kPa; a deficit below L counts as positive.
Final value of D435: 4.9 kPa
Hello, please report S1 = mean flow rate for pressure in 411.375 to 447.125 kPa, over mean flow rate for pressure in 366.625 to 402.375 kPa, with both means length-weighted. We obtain 0.62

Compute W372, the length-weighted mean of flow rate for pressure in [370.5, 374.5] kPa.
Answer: 8.52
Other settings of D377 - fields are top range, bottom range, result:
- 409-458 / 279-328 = 0.69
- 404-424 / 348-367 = 0.54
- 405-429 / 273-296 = 0.53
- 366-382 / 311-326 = 1.05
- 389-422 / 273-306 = 0.73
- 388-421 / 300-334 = 0.74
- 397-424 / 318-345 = 0.66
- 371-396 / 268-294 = 1.07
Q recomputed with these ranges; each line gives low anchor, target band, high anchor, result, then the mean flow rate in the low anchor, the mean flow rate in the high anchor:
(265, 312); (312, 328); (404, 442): -0.07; 8.52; 5.07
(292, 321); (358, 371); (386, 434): -0.18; 8.86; 5.99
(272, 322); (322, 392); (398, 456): -0.15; 8.56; 6.04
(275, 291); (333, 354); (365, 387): 0.05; 8.15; 8.73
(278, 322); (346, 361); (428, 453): -0.04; 8.61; 6.92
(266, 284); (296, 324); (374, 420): -0.14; 8.01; 7.21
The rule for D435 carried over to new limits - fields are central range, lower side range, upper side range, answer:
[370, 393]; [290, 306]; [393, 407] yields -2.5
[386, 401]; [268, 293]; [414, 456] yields -4.5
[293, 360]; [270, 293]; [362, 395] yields -0.6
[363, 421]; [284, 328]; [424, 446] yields -3.6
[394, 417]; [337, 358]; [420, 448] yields 1.3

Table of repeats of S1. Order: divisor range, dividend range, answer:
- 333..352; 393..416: 0.80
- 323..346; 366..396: 1.07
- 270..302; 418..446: 0.65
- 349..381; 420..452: 0.72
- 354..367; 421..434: 0.53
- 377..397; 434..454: 0.86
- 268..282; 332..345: 1.00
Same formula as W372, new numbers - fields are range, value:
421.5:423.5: 3.64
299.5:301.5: 9.4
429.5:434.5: 5.47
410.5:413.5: 4.44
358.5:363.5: 8.4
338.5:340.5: 7.75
